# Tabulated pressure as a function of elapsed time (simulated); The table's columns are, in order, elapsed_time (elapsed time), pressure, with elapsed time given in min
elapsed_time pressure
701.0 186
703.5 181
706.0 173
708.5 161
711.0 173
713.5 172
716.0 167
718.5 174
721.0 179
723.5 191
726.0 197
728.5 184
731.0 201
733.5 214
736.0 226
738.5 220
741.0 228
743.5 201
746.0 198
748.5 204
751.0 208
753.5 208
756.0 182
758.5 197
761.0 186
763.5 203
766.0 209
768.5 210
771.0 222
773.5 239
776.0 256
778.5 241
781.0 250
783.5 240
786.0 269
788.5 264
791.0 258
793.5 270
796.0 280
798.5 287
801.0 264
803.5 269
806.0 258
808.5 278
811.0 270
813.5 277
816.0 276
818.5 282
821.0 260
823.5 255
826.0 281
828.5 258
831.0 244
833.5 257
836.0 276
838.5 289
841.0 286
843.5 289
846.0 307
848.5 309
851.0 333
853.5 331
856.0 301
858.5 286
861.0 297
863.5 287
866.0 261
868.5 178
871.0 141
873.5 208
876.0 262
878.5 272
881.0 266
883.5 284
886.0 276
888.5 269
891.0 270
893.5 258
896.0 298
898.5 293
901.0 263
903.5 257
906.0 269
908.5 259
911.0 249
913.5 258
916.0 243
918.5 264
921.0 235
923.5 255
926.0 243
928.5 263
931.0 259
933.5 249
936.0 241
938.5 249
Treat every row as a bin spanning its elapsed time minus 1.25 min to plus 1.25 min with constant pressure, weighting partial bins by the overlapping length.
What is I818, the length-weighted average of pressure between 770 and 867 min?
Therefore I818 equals 273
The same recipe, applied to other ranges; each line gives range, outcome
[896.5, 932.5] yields 259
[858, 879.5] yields 242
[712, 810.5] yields 223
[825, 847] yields 276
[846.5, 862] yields 310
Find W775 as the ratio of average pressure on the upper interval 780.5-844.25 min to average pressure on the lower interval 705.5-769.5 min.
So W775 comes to 1.38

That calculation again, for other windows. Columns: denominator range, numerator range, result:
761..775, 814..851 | 1.30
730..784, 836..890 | 1.27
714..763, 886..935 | 1.32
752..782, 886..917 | 1.23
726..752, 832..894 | 1.31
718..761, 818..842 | 1.34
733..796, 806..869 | 1.24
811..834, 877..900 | 1.04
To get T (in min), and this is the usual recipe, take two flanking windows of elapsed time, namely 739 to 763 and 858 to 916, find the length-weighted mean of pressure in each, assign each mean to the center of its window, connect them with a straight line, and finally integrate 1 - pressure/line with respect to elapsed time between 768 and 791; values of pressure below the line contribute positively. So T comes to -3.4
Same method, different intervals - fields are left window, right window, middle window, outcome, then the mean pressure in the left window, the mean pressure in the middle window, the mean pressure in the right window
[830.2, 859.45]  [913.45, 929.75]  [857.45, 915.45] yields 2.4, 293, 259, 251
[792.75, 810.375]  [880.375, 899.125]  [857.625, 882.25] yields 2.7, 272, 245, 277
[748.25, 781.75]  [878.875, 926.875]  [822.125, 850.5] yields -4.5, 215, 279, 264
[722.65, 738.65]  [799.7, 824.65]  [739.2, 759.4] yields 1.4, 204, 204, 269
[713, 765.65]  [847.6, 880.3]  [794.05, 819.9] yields -4.3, 198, 274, 266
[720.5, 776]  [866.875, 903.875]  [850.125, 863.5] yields -3.5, 206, 307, 253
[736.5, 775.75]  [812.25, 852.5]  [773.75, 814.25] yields -3.2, 209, 264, 280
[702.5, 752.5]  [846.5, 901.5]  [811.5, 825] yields -1.6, 193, 270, 271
